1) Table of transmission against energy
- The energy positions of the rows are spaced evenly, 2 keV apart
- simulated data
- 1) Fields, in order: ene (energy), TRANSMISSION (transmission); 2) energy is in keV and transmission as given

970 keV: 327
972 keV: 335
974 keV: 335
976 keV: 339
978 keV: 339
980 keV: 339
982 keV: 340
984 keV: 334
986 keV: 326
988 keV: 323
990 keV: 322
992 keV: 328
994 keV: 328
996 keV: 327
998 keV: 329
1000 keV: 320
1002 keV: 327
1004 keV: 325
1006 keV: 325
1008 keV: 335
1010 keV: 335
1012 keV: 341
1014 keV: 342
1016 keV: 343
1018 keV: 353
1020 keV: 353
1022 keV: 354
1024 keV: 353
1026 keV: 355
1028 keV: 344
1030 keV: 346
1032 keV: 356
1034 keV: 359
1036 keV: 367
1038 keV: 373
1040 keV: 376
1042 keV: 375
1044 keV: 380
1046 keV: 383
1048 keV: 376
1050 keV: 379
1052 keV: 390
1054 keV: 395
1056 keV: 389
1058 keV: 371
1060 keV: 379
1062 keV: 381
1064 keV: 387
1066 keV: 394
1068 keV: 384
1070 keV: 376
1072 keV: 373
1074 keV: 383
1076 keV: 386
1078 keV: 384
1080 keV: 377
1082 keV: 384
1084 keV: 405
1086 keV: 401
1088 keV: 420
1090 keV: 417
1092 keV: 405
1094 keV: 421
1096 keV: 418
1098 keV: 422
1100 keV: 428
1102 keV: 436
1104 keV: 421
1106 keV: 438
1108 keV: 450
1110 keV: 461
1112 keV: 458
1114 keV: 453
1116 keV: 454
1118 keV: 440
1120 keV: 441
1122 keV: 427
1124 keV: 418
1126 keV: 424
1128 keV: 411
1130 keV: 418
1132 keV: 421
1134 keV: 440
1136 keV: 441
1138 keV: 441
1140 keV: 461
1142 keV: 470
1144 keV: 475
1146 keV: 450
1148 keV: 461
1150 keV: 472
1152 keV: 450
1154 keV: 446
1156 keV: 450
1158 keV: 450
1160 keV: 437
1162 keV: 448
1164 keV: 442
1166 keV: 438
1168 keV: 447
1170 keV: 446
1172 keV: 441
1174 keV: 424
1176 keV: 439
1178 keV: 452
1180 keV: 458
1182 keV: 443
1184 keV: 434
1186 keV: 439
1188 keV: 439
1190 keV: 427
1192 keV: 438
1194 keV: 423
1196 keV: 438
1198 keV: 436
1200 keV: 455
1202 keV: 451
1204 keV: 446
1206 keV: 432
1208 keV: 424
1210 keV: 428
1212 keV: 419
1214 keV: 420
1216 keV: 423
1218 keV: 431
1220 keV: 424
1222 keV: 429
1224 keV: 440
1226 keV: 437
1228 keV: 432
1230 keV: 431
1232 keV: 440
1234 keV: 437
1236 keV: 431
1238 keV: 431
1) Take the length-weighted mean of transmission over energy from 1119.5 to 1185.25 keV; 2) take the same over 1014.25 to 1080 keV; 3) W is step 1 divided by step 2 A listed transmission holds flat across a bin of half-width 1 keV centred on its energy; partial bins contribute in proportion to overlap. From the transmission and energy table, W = 1.19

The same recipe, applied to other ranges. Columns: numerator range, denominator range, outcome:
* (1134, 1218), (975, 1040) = 1.30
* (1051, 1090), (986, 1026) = 1.16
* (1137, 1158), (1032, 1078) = 1.21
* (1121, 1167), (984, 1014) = 1.35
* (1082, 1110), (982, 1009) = 1.29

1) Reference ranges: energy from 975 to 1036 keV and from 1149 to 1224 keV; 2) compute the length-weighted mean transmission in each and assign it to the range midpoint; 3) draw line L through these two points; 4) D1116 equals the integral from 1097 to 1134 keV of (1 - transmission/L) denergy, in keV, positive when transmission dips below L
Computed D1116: -3.27 keV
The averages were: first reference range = 338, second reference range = 439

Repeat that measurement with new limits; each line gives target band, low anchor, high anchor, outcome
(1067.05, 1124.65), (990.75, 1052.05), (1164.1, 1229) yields -4.4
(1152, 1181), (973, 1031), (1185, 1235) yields -2.2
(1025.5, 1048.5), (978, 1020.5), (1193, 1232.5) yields -1.0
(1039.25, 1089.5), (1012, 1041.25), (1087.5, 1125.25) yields 0.8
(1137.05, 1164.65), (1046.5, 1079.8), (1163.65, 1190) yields -1.7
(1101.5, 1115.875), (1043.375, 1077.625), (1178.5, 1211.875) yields -1.6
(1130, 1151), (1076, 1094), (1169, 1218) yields -1.7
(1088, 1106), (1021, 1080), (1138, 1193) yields -0.8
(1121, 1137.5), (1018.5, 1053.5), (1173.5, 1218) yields -0.8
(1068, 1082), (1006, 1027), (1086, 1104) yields 0.7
